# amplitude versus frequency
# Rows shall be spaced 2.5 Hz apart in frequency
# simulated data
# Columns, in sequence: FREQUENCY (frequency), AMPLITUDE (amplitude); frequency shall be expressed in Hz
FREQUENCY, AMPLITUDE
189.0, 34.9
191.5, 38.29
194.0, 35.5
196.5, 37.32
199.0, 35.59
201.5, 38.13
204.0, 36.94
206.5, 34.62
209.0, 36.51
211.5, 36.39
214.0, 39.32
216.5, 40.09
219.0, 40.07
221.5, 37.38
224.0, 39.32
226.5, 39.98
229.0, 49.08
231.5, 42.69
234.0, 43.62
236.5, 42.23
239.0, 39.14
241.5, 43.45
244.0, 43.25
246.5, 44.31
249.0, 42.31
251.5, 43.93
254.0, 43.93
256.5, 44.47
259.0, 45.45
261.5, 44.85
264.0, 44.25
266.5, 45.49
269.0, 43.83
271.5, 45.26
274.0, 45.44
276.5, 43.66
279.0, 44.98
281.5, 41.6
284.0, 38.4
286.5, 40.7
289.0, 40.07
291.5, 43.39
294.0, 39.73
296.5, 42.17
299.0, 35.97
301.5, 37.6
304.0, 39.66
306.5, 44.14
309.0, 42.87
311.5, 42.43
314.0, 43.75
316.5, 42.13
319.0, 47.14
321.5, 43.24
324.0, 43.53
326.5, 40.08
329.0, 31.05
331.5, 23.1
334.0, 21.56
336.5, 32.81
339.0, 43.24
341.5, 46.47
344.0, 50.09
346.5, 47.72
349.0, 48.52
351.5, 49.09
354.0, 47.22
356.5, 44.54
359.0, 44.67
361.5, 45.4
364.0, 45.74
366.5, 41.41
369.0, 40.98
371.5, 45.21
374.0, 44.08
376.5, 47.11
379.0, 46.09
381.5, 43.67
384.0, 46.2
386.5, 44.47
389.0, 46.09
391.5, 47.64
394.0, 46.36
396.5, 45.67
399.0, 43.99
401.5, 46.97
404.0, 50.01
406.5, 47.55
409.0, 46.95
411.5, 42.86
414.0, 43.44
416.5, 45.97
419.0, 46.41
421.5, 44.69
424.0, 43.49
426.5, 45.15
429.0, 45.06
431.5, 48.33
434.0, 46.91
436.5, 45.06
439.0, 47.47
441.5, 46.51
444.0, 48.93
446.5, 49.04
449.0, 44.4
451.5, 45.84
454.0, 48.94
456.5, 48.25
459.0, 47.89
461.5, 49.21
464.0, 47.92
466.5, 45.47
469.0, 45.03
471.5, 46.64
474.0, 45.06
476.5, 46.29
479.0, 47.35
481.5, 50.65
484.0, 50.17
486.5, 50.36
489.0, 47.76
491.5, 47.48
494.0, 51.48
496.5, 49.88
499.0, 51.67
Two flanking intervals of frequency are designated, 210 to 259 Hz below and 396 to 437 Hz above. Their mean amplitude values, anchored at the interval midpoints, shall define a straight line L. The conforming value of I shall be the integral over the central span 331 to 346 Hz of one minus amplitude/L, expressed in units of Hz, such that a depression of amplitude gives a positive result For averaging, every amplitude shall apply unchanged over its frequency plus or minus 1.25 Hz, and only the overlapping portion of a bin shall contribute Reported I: 2.3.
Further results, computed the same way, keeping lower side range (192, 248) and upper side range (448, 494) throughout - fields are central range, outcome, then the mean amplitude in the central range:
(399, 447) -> -0.2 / 46.3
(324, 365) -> 2.2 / 41.4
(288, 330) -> 1.3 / 41.2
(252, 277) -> -2.1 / 44.7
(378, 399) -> -0.3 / 45.7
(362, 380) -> 0.0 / 44.4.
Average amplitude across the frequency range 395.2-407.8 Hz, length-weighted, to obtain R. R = 46.8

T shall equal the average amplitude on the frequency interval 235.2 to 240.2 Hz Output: 40.7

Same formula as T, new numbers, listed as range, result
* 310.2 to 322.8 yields 43.7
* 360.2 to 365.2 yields 45.6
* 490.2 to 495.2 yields 49.4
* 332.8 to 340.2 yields 32.5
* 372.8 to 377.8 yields 45.6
